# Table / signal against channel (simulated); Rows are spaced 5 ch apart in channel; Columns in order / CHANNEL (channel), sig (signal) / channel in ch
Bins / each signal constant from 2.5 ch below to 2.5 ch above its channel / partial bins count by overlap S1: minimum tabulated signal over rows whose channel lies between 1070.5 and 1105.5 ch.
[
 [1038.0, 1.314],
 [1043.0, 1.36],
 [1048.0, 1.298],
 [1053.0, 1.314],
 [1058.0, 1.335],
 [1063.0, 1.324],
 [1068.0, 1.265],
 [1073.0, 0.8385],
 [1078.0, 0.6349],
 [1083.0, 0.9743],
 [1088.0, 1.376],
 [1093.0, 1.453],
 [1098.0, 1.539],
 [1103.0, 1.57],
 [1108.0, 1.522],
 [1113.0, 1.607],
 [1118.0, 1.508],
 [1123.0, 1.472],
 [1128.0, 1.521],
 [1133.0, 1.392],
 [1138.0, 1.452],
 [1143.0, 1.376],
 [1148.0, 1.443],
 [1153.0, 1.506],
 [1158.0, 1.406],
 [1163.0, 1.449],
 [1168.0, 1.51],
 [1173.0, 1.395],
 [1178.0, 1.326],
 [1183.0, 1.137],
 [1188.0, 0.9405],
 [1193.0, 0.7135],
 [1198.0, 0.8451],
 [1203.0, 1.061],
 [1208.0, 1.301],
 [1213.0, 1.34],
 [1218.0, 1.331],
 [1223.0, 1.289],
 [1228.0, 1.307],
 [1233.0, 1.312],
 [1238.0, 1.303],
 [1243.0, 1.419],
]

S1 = 0.6349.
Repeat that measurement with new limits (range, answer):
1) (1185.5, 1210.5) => 0.7135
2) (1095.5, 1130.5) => 1.472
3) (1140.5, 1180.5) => 1.326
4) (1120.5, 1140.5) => 1.392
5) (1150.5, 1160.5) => 1.406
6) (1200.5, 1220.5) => 1.061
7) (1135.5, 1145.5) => 1.376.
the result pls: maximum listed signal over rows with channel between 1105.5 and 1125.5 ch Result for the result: 1.607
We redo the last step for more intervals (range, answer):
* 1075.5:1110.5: 1.57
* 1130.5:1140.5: 1.452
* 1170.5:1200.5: 1.395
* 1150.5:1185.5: 1.51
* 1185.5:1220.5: 1.34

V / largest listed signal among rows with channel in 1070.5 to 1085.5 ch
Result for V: 0.9743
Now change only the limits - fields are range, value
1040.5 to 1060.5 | 1.36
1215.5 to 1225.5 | 1.331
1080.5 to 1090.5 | 1.376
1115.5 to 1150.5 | 1.521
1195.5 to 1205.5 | 1.061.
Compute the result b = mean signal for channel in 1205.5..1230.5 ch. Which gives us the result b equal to 1.31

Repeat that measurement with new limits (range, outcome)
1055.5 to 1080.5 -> 1.08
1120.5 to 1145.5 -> 1.44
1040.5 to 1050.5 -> 1.33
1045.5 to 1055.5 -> 1.31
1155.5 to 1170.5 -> 1.45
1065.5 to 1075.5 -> 1.05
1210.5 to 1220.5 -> 1.34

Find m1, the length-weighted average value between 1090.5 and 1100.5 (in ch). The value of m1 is 1.5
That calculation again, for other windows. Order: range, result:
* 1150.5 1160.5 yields 1.46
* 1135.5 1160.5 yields 1.44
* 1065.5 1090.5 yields 1.02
